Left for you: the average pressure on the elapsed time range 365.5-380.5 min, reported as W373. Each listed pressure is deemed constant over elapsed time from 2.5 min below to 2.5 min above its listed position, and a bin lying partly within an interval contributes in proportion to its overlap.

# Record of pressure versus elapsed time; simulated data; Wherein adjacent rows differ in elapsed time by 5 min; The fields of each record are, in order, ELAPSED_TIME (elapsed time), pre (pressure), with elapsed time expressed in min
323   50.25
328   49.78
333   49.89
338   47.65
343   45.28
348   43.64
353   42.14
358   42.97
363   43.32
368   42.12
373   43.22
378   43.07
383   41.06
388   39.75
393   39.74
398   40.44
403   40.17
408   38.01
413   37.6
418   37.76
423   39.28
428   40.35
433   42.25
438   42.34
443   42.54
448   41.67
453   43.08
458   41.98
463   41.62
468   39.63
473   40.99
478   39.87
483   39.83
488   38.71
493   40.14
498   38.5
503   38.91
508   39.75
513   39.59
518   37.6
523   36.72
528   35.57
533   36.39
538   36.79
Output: 42.8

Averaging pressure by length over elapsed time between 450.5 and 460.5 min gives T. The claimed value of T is 42.5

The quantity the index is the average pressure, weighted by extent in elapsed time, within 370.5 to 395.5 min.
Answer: 41.4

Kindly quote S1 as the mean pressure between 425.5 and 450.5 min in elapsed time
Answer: 41.8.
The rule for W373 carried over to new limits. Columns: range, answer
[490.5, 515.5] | 39.4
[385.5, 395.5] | 39.7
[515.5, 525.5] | 37.2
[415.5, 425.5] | 38.5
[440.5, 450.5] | 42.1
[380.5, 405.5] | 40.2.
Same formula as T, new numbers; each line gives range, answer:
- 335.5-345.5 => 46.5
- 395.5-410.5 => 39.5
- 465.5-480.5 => 40.2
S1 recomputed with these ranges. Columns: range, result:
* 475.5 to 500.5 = 39.4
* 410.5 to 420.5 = 37.7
